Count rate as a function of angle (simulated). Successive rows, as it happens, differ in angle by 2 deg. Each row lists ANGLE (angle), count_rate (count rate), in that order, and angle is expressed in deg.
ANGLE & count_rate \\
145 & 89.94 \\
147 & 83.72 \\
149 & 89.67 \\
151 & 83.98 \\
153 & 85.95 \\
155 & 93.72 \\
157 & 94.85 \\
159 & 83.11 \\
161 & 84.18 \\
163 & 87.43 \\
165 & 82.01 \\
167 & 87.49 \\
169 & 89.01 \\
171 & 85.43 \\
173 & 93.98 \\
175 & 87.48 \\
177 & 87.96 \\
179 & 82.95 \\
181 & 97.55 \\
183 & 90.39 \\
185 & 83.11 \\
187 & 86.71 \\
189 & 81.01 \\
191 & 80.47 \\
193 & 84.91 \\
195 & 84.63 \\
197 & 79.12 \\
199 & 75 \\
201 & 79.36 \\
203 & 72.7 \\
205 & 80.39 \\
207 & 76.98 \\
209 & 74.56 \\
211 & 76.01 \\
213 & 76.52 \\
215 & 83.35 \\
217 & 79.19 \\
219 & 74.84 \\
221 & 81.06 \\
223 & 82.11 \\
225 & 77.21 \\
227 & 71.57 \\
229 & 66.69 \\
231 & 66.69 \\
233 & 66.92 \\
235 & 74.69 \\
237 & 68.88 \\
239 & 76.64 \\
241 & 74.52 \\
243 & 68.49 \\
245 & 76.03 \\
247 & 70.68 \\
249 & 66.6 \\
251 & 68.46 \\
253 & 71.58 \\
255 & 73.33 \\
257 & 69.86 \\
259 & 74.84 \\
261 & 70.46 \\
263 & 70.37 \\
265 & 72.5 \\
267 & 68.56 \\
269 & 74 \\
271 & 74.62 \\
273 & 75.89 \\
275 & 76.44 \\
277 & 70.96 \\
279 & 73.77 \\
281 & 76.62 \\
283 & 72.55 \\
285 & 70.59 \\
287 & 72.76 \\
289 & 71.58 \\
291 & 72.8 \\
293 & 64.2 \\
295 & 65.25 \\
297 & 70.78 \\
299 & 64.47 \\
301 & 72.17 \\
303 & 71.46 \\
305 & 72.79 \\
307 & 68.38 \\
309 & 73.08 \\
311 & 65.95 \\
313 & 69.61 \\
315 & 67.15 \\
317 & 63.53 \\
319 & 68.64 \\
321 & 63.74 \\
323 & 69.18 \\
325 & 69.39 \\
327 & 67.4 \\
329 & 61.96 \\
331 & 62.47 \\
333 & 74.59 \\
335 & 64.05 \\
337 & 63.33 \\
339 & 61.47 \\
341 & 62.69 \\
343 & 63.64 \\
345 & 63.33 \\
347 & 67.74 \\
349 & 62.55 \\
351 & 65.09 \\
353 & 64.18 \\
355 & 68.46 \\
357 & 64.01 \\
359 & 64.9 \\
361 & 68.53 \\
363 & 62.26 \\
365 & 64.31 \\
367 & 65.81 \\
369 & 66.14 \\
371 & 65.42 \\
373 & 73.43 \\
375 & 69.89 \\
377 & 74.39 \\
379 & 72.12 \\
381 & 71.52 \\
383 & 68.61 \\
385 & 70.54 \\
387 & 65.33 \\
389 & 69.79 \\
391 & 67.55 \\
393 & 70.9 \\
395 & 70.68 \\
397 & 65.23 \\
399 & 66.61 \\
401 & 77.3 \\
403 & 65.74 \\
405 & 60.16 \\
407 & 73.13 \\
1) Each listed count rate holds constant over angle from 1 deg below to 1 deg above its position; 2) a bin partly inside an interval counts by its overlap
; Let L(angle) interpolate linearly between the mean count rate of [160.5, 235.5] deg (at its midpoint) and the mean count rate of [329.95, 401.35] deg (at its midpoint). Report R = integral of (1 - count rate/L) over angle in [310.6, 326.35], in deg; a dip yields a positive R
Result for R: 0.84 deg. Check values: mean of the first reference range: 80.9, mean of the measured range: 67.2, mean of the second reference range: 67.1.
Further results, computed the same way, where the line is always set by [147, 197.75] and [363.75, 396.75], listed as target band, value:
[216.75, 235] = 1.8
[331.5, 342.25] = 1.1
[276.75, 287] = 0.6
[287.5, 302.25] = 1.4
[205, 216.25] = 0.8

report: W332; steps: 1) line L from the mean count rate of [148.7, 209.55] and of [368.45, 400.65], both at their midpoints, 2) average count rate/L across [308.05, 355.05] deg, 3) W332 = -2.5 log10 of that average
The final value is 0.12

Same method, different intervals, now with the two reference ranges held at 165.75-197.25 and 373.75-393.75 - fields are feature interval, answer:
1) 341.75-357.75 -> 0.13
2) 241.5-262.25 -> 0.14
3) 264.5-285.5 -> 0.08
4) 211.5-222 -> 0.06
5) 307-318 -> 0.12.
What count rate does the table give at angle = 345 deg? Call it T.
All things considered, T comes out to 63.33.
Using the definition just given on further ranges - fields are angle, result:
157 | 94.85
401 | 77.3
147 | 83.72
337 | 63.33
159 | 83.11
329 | 61.96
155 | 93.72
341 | 62.69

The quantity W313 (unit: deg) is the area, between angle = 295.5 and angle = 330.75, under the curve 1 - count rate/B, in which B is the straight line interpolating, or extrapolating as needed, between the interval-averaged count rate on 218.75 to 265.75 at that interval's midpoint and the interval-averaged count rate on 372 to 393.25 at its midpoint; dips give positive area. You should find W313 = 1.6 deg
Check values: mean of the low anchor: 72.3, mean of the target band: 68.1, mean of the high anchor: 70.4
